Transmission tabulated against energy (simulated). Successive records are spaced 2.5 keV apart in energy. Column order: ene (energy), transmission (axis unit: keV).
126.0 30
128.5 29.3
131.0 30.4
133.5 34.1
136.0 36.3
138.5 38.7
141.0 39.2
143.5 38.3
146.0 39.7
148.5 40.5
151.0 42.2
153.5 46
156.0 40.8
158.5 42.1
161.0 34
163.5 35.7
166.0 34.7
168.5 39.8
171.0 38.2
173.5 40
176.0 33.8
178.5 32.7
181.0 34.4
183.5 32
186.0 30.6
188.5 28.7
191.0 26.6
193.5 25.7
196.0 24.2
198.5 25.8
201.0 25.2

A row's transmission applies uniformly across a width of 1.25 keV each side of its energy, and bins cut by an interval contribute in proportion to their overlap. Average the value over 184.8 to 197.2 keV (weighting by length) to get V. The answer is 27.2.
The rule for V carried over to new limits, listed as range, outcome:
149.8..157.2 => 43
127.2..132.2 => 29.8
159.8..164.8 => 34.9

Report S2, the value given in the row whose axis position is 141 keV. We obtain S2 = 39.2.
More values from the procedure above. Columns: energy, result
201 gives 25.2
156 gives 40.8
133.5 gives 34.1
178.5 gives 32.7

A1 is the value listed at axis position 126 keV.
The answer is 30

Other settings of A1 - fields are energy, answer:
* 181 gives 34.4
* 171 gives 38.2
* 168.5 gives 39.8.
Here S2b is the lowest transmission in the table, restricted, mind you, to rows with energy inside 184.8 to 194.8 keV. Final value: 25.7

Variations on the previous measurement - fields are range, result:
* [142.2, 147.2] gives 38.3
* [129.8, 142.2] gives 30.4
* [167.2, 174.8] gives 38.2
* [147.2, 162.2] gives 34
